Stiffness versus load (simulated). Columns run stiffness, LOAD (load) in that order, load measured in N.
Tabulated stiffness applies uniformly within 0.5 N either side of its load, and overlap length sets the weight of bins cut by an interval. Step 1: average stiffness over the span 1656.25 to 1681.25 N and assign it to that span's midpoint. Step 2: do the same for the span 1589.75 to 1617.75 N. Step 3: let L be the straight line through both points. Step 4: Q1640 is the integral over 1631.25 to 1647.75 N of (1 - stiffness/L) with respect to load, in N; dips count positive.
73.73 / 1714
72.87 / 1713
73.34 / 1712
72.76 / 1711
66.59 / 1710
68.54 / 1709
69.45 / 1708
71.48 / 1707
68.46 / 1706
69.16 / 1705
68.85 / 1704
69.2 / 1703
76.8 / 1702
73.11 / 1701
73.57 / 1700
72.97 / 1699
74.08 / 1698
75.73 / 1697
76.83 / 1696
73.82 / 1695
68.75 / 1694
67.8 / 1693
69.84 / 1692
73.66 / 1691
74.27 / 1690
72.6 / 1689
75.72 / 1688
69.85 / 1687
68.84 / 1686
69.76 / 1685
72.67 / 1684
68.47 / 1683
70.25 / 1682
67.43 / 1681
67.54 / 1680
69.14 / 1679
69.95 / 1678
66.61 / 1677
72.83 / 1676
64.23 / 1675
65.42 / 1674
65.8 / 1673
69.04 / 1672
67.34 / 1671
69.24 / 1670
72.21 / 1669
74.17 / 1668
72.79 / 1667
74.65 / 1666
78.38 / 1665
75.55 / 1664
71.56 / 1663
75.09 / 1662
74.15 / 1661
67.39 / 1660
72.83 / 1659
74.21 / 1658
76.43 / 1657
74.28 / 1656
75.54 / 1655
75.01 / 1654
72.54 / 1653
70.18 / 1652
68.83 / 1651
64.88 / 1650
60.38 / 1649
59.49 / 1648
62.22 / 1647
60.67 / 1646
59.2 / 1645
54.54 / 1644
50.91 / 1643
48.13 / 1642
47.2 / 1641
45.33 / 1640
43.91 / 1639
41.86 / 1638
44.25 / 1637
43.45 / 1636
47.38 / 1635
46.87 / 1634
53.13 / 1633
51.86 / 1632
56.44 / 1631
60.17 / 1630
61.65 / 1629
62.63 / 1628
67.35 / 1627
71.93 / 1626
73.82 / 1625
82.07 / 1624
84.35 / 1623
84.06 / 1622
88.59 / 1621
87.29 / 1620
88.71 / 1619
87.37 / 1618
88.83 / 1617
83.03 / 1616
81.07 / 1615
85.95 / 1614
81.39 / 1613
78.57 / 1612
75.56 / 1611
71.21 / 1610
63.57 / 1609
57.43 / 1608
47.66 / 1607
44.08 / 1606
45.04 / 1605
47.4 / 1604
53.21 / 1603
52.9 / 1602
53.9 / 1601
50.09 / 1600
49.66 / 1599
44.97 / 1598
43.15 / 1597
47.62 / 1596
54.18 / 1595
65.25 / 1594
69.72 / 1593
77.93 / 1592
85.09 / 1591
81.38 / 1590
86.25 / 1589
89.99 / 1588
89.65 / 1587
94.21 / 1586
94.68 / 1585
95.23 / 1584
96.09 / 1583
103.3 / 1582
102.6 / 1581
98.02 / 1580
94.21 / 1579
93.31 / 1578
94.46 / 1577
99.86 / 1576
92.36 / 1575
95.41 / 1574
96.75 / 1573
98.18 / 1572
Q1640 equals 4.2 N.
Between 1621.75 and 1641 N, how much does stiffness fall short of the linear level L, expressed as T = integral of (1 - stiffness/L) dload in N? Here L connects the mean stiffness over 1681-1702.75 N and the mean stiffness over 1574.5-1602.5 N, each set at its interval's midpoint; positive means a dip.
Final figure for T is 4.4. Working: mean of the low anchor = 78.6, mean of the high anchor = 72.2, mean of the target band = 58.4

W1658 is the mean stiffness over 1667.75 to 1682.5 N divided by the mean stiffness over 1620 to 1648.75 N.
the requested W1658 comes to 1.15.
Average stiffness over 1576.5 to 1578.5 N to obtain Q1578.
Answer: 93.9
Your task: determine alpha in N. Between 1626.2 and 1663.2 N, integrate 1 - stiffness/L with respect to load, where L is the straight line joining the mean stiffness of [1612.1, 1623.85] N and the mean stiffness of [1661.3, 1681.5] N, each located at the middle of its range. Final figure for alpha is 8.0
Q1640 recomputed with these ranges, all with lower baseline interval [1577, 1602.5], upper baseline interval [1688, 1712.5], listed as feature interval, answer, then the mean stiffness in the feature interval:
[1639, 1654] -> 3.1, 58.9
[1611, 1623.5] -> -1.5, 84.6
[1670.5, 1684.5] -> 0.9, 68.3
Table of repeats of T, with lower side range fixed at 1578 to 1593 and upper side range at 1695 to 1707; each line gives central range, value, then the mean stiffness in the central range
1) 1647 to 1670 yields 2.3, 71.6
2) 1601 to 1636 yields 7.5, 67.5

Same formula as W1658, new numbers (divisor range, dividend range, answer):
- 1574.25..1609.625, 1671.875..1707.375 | 0.97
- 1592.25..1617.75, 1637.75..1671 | 1.06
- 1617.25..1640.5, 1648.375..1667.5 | 1.12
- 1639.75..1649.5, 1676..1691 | 1.28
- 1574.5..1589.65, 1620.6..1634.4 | 0.71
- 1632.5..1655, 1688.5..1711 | 1.28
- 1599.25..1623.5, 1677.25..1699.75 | 1.02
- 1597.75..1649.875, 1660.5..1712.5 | 1.14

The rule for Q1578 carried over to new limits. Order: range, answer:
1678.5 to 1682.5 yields 68.6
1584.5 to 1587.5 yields 92.8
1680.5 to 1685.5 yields 69.7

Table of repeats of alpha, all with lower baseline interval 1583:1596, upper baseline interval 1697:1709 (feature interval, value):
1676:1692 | 0.6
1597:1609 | 4.5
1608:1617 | 0.2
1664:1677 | 0.7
